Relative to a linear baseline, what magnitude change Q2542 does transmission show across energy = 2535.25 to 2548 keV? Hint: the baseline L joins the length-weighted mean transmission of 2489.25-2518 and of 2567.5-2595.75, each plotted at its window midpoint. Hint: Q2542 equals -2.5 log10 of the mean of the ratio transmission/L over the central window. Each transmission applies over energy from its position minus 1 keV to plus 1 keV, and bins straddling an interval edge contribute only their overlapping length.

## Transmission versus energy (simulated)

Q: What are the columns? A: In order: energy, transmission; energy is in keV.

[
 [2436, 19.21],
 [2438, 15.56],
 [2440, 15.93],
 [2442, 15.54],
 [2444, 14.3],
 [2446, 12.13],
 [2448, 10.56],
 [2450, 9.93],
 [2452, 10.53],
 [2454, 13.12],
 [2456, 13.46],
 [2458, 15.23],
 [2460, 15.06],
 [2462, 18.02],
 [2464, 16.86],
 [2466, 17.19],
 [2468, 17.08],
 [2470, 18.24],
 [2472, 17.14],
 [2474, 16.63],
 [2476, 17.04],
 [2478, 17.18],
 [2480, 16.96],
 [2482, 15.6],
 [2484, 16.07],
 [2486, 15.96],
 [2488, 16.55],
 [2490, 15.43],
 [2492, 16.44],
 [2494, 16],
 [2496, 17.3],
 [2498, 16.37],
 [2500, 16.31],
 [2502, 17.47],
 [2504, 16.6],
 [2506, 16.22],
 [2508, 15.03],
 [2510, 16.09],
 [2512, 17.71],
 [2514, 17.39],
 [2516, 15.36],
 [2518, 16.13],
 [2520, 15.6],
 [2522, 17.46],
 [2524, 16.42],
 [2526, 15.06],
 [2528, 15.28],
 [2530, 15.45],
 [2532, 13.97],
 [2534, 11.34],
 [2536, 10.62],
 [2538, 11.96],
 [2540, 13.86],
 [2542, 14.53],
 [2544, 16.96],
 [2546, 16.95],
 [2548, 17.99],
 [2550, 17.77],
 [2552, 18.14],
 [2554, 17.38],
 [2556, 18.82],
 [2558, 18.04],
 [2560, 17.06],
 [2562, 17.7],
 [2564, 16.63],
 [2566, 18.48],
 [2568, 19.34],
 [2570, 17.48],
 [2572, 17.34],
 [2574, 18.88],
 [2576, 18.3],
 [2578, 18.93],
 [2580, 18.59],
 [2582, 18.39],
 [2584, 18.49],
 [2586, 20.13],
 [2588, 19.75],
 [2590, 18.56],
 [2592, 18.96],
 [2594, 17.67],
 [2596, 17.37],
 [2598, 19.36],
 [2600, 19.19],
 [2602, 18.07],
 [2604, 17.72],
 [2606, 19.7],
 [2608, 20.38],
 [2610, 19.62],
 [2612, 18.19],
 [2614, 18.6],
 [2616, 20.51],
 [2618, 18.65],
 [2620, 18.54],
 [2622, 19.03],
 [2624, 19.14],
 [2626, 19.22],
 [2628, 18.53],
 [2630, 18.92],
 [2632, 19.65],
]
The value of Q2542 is 0.20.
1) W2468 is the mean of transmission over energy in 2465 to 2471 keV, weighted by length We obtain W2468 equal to 17.5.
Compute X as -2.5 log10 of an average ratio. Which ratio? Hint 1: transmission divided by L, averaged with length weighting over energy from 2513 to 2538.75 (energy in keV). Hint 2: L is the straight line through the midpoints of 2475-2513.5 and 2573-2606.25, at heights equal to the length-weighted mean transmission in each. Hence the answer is 0.16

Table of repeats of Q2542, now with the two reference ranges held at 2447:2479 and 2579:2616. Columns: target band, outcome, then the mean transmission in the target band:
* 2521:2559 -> 0.11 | 15.7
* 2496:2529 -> 0.02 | 16.3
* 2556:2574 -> 0.01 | 17.9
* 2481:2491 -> -0.01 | 15.9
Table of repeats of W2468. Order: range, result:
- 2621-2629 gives 19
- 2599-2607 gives 18.7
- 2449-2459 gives 12.5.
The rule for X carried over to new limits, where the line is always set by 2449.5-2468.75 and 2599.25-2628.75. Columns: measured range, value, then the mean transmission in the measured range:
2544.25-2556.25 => -0.03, 17.7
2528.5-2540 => 0.29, 12.9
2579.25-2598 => -0.02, 18.7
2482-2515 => -0.04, 16.4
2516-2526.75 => 0.02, 16.1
